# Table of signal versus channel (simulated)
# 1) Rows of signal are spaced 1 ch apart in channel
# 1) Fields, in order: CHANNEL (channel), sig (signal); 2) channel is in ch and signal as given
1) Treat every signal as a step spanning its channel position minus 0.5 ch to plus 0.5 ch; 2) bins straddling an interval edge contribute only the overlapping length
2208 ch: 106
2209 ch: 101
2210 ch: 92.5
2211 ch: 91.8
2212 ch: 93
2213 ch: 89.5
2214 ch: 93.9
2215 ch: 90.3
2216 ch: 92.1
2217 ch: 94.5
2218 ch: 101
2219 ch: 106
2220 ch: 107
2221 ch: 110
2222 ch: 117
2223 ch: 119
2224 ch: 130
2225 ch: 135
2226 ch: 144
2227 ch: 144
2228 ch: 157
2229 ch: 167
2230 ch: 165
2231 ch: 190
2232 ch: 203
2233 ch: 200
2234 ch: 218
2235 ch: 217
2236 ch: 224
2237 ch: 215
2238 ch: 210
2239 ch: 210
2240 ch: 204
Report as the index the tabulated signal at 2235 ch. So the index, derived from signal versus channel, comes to 217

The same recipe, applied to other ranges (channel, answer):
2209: 101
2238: 210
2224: 130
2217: 94.5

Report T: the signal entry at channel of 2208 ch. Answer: 106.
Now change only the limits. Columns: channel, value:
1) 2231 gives 190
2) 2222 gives 117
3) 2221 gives 110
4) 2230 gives 165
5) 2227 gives 144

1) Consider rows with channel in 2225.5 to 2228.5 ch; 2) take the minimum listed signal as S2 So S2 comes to 144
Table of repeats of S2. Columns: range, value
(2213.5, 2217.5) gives 90.3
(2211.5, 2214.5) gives 89.5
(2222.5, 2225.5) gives 119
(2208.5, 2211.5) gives 91.8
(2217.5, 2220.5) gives 101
